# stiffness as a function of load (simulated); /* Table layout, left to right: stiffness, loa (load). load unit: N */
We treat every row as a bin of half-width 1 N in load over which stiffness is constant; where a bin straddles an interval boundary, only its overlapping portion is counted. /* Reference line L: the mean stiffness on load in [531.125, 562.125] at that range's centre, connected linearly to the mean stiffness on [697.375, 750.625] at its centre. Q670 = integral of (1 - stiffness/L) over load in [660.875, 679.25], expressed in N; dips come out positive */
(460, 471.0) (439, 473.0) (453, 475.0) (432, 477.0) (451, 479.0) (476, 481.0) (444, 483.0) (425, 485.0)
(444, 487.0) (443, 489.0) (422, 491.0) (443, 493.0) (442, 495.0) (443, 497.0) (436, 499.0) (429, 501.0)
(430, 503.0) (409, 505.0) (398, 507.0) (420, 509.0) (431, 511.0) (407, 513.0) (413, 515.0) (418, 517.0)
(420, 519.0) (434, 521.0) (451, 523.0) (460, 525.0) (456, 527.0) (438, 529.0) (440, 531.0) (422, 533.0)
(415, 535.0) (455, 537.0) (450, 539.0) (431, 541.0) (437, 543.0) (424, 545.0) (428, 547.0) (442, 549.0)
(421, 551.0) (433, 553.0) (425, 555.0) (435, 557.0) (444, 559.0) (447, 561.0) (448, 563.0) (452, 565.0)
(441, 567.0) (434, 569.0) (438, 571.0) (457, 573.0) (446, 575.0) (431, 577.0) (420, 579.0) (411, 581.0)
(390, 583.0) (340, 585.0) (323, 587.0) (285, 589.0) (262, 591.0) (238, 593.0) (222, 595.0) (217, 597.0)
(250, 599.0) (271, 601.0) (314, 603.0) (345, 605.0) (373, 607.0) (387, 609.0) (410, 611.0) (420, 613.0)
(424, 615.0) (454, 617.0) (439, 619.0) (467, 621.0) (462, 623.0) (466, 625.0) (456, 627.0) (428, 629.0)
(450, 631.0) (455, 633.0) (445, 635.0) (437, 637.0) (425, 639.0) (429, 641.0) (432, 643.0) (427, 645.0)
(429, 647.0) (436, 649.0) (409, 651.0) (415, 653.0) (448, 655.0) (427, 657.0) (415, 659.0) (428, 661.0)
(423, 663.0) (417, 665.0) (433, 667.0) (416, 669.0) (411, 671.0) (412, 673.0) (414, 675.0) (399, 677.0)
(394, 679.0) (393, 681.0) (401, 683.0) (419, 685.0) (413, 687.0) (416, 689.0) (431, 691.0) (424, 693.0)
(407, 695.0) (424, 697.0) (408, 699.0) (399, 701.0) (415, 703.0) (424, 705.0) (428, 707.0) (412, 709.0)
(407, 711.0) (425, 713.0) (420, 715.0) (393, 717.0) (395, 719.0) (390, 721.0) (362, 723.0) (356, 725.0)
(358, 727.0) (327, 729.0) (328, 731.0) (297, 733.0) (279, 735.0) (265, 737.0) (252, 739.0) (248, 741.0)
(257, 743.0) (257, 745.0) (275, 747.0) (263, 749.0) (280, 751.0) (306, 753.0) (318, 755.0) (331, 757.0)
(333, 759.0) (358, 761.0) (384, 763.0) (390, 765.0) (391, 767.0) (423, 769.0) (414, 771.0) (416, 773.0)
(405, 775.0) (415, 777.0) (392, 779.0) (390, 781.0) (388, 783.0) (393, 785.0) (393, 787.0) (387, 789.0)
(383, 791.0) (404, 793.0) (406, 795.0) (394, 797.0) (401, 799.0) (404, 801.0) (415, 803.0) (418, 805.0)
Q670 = -2.0 N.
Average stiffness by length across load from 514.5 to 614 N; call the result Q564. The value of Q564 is 397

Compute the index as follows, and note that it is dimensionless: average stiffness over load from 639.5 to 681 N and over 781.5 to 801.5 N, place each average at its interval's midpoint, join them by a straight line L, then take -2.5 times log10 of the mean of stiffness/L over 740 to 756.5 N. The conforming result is 0.407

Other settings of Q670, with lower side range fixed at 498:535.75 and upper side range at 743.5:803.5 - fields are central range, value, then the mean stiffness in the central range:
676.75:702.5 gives -1.5 N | 410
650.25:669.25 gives -1.4 N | 424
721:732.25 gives 0.9 N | 349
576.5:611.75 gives 7.3 N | 325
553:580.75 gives -1.5 N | 439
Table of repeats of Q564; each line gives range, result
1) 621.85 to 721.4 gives 422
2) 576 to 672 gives 394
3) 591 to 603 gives 248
